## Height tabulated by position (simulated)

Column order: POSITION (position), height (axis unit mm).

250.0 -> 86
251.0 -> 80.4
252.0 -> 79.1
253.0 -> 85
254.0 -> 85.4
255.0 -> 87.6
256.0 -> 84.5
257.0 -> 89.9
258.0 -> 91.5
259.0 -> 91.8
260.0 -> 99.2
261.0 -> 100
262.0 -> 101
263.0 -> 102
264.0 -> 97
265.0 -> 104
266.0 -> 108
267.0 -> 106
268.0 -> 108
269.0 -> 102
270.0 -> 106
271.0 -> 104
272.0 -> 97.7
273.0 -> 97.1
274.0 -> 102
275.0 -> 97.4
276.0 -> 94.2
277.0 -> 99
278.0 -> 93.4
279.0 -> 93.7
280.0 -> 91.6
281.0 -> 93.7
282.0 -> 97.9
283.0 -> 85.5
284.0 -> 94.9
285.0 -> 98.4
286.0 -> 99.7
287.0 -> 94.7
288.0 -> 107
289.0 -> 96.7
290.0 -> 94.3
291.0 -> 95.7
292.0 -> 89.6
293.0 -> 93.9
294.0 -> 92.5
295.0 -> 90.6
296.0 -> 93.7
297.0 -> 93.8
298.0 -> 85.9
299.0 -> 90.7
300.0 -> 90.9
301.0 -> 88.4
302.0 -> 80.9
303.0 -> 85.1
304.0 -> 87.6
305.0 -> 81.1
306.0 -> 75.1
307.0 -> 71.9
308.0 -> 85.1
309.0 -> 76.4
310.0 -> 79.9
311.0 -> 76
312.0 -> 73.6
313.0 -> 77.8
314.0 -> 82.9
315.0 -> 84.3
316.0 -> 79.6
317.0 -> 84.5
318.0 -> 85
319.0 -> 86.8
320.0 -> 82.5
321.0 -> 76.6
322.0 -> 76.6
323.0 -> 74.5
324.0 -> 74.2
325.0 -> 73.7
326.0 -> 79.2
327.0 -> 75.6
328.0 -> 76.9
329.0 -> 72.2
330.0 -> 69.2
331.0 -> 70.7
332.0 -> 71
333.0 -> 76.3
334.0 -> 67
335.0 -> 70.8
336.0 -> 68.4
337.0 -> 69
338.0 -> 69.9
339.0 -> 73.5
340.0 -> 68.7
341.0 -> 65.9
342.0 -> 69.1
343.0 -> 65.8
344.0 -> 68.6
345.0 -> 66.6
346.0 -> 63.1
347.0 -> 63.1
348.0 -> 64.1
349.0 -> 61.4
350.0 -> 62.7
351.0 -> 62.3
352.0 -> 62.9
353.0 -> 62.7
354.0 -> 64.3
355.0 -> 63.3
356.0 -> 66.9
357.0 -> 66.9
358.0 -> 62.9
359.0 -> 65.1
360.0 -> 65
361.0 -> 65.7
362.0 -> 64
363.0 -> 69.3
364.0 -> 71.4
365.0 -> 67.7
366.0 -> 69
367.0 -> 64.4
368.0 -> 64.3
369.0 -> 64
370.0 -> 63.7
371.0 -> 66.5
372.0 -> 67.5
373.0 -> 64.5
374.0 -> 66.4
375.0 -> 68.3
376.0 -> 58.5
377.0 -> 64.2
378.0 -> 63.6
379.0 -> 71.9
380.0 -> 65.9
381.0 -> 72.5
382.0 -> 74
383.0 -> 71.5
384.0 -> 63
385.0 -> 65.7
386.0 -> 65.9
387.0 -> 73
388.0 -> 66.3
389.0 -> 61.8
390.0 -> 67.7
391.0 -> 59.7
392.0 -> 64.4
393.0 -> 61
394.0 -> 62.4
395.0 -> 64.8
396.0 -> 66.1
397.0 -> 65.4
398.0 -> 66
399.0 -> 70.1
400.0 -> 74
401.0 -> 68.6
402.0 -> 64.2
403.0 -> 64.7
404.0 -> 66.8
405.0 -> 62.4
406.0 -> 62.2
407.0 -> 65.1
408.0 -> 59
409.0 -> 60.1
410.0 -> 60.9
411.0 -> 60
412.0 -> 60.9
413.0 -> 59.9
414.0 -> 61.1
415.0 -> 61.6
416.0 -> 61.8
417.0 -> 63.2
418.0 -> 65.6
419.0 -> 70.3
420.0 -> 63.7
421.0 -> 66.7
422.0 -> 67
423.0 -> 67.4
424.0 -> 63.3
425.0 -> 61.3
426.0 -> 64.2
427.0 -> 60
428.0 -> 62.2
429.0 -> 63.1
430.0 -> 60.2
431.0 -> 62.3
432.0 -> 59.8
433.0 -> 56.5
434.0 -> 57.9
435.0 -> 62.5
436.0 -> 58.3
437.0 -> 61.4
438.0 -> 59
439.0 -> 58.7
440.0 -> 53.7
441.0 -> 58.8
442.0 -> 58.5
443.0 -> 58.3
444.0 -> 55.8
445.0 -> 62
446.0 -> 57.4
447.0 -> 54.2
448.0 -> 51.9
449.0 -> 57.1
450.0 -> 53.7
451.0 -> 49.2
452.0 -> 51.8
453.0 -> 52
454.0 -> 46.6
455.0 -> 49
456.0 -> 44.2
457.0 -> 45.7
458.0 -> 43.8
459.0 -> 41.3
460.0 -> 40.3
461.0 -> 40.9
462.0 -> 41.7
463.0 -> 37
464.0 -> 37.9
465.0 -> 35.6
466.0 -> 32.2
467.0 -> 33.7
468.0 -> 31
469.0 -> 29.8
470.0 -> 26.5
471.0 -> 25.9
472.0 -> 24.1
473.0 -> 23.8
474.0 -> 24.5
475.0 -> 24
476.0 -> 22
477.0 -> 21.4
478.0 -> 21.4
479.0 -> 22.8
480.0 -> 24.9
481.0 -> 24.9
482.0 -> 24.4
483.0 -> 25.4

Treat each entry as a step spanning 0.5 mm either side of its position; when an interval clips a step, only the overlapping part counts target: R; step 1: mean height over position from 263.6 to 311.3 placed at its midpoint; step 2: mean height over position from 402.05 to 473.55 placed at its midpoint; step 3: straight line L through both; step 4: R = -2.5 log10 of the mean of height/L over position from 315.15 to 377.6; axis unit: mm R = 0.13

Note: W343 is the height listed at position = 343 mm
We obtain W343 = 65.8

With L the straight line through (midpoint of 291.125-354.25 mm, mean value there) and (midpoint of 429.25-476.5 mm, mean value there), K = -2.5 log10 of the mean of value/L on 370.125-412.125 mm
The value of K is -0.09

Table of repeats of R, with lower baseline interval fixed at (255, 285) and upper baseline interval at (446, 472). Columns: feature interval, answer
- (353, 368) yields 0.08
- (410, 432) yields -0.18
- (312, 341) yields 0.08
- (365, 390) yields -0.01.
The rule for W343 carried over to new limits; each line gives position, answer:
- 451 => 49.2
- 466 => 32.2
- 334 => 67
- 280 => 91.6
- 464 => 37.9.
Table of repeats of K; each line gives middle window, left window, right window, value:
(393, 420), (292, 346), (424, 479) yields -0.12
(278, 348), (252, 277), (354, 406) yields 0.04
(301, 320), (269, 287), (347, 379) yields 0.05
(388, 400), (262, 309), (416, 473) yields 0.01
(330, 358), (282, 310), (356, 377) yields 0.10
